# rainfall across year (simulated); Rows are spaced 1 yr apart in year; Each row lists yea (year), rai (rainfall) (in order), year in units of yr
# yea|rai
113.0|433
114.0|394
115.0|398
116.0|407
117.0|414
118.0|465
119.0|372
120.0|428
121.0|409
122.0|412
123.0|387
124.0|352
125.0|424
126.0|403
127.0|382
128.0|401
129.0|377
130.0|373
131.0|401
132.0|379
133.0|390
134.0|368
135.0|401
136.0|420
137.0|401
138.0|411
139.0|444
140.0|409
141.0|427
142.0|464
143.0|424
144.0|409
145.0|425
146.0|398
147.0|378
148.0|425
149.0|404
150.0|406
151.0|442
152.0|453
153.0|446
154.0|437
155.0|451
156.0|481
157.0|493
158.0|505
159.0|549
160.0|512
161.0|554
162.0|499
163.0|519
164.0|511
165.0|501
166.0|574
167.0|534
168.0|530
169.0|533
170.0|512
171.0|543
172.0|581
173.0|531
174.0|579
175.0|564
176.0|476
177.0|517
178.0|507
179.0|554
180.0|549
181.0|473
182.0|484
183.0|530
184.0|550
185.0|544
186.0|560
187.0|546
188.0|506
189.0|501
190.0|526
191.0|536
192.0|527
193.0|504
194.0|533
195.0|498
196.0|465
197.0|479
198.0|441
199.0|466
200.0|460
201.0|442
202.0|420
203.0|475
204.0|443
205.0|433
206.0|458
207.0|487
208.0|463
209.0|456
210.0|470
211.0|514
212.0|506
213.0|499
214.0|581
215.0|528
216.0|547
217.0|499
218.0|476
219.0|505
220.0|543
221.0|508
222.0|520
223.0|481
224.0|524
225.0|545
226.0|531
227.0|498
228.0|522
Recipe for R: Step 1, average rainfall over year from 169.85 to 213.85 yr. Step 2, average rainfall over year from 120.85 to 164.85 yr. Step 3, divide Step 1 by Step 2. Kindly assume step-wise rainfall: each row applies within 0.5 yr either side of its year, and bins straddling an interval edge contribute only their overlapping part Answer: 1.17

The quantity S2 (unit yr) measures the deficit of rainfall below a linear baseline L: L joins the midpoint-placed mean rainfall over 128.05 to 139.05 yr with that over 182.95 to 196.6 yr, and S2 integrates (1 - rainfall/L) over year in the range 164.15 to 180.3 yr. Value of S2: -1.8 yr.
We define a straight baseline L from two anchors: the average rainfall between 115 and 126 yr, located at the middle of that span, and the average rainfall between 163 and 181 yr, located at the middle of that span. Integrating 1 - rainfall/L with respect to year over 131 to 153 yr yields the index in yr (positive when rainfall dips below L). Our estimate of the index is 2.18 yr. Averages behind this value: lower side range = 406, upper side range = 533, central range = 414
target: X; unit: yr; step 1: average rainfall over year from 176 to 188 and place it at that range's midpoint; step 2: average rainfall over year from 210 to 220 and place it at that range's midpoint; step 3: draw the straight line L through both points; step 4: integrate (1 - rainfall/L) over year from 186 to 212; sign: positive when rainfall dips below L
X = 1.8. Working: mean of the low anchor 525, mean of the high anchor 516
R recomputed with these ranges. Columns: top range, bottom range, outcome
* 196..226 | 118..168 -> 1.12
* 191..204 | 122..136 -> 1.22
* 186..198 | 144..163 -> 1.11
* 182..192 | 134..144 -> 1.27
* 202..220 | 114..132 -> 1.23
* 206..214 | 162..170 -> 0.93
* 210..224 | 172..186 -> 0.97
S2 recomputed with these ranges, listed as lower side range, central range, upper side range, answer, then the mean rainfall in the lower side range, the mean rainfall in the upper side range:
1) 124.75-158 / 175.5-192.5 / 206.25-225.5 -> -1.9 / 418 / 507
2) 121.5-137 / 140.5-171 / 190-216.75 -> -3.4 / 392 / 487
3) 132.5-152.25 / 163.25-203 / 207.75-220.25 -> -4.2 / 414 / 507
